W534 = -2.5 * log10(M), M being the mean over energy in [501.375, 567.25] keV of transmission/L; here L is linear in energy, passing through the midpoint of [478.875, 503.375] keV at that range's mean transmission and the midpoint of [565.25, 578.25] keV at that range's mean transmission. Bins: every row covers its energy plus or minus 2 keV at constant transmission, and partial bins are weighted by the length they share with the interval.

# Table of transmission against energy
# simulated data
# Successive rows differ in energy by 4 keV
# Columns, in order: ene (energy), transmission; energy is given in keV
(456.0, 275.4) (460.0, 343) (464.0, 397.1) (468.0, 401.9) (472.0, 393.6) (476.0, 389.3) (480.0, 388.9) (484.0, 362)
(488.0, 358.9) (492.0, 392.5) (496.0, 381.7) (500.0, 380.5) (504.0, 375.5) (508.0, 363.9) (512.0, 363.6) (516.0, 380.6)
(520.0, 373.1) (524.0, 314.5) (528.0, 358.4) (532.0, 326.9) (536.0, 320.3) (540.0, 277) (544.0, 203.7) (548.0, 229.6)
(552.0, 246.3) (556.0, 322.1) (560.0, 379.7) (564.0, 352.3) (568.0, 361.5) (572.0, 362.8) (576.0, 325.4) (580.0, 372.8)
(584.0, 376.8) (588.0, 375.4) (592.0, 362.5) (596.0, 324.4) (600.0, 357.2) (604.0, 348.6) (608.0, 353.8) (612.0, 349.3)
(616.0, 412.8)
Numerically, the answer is 0.12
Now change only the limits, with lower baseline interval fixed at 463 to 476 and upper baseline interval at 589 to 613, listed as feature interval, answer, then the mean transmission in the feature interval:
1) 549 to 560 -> 0.229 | 297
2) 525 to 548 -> 0.266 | 292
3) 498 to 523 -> 0.033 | 371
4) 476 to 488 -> 0.048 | 375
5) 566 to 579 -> 0.026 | 352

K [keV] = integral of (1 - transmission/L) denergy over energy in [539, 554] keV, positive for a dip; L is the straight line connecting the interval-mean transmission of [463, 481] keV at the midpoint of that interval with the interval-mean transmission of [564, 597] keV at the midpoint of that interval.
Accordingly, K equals 5.40 keV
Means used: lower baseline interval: 394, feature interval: 237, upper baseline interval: 358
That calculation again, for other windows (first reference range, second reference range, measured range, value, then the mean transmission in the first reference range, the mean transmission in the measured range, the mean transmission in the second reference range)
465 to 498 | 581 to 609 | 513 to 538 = 1.8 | 384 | 346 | 358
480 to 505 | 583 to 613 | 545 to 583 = 3.8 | 376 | 326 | 356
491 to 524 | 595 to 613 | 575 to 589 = -0.4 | 372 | 364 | 348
